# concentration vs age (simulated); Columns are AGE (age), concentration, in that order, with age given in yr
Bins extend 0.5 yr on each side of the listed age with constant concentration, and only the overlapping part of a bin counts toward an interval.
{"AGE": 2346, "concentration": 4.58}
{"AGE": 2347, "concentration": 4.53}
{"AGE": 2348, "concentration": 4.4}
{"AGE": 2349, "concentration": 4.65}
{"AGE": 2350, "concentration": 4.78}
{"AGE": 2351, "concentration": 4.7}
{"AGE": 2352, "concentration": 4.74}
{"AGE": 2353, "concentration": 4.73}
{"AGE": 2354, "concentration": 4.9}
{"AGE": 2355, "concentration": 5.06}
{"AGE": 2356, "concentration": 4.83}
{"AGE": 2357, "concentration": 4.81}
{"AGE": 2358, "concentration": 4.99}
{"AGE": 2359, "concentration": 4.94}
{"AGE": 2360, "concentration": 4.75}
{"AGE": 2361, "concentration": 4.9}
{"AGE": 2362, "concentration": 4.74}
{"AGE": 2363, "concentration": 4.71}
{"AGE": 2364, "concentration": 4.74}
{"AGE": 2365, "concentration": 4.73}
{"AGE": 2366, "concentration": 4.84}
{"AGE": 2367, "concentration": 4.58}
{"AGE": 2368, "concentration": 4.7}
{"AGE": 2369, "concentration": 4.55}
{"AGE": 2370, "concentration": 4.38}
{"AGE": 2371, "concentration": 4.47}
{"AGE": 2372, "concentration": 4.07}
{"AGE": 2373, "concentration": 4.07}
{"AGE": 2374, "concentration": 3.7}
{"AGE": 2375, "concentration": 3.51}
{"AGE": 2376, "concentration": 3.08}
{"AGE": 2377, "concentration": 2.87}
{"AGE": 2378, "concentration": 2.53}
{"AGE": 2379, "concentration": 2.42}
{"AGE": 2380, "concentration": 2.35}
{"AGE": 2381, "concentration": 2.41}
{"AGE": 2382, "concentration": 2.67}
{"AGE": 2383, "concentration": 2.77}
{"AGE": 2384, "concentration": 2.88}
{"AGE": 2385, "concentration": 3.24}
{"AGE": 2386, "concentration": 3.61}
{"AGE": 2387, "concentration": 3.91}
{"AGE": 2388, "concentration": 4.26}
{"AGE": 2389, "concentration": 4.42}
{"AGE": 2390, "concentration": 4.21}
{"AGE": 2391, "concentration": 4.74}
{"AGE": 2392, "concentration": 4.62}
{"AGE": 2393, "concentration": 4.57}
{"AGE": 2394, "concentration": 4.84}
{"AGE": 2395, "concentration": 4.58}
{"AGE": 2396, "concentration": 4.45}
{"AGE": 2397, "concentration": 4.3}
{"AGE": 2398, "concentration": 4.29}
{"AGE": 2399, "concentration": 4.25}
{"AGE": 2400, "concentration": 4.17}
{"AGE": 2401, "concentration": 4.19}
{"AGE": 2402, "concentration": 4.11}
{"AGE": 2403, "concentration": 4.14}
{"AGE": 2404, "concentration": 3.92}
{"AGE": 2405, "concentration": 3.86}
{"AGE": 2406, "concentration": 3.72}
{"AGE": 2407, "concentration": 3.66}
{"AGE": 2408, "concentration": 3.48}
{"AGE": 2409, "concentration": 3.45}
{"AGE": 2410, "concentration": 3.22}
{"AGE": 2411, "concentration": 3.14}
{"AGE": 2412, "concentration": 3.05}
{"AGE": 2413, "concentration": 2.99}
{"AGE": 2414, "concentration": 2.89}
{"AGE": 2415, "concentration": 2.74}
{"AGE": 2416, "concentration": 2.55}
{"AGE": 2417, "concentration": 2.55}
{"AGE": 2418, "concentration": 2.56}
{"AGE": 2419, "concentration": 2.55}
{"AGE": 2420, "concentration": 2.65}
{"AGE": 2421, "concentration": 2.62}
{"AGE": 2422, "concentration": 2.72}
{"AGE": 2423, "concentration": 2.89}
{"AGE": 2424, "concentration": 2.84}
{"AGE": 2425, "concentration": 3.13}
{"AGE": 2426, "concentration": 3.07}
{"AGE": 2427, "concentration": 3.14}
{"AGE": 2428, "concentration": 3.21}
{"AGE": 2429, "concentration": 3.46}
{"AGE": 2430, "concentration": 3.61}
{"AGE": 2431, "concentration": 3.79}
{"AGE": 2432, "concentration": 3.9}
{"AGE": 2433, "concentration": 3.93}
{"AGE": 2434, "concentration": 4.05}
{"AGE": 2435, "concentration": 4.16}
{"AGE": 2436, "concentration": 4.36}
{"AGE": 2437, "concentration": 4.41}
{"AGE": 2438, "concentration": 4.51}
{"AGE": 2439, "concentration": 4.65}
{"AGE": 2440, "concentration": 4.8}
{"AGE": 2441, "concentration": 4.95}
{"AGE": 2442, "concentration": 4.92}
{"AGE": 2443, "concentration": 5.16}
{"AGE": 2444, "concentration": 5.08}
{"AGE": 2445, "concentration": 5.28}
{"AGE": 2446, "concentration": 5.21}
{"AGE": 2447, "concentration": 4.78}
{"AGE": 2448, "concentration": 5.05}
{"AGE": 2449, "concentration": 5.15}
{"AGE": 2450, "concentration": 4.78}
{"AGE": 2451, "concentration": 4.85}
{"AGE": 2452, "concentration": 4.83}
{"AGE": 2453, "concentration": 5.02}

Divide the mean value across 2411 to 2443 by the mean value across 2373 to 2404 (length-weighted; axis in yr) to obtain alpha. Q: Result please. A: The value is 0.93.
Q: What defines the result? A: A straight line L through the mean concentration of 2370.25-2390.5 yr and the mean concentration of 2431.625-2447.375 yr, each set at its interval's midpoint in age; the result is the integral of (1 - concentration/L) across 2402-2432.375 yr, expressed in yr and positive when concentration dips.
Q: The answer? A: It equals 7.0 yr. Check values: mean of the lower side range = 3.38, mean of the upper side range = 4.64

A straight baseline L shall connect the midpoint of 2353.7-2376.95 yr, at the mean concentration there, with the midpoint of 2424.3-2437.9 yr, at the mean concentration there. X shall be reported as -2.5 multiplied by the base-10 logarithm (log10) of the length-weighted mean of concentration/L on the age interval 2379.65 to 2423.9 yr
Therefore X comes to 0.16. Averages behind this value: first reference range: 4.49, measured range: 3.52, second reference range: 3.72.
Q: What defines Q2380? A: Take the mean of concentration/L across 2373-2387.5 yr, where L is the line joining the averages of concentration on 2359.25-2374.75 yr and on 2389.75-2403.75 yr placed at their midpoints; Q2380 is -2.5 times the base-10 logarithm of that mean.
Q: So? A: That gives 0.418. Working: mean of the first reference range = 4.52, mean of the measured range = 3.03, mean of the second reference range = 4.38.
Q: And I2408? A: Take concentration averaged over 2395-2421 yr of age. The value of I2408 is 3.48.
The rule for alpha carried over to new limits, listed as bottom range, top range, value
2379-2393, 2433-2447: 1.33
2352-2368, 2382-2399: 0.85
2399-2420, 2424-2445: 1.23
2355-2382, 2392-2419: 0.90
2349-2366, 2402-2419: 0.68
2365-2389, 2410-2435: 0.86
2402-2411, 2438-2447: 1.35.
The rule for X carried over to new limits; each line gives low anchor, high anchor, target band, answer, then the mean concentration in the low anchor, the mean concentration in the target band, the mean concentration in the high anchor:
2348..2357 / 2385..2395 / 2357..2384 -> 0.16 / 4.78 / 3.94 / 4.31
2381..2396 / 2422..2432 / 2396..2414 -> -0.03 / 3.92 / 3.76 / 3.25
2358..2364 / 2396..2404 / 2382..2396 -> 0.09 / 4.82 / 4.01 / 4.2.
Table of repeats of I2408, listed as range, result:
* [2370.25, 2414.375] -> 3.69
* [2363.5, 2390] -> 3.69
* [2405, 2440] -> 3.37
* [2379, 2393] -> 3.54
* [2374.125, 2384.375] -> 2.78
